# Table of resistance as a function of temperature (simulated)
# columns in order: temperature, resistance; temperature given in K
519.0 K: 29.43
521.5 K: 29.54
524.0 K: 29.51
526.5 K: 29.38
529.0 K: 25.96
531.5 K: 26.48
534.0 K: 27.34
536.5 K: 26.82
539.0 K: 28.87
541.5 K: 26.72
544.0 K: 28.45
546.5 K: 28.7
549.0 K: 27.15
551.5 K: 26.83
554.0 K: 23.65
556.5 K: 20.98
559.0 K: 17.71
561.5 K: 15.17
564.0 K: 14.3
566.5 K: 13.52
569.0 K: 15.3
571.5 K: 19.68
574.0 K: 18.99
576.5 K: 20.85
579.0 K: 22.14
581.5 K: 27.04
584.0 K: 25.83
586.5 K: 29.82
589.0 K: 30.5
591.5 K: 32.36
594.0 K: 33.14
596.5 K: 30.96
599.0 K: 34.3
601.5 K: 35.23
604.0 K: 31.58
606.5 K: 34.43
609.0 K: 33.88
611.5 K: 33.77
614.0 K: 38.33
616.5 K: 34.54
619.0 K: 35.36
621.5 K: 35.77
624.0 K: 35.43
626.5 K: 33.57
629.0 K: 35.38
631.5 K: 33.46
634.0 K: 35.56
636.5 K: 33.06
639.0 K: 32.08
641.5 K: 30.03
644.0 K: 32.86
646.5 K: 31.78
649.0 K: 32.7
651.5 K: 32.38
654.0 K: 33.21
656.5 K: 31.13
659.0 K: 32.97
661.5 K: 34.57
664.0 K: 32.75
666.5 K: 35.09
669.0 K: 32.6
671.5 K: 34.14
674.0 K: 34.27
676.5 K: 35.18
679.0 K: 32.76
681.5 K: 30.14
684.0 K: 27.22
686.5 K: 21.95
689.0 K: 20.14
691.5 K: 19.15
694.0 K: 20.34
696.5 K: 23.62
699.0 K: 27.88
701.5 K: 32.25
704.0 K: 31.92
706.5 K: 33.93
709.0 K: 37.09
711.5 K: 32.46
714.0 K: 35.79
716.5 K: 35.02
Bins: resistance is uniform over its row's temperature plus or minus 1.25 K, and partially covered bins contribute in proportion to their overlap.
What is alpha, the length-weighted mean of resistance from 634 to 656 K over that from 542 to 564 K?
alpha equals 1.4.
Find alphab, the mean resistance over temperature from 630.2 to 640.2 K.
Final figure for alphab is 33.6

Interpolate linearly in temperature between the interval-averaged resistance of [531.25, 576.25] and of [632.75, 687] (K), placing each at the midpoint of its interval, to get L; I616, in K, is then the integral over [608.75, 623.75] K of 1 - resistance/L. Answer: -3.8 K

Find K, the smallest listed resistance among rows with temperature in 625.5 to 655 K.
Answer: 30.03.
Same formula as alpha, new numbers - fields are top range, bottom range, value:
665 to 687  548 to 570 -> 1.64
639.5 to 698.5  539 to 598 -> 1.25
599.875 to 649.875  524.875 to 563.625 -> 1.35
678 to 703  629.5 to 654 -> 0.78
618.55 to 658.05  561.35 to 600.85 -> 1.36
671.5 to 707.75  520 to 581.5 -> 1.19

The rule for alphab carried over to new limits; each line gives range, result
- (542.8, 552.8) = 27.8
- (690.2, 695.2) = 19.7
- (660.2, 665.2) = 33.7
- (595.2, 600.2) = 32.6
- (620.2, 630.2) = 35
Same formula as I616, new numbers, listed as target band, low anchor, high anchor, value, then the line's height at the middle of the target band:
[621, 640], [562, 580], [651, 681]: -4.7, 27.5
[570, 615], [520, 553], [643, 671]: 1.2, 30.2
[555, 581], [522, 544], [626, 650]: 10.0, 29.5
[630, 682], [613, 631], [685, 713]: -2.1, 31.9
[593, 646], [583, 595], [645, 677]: -3.9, 31.6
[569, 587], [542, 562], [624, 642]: 3.0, 27.1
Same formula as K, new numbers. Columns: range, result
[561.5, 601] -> 13.52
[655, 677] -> 31.13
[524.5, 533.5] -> 25.96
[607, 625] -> 33.77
